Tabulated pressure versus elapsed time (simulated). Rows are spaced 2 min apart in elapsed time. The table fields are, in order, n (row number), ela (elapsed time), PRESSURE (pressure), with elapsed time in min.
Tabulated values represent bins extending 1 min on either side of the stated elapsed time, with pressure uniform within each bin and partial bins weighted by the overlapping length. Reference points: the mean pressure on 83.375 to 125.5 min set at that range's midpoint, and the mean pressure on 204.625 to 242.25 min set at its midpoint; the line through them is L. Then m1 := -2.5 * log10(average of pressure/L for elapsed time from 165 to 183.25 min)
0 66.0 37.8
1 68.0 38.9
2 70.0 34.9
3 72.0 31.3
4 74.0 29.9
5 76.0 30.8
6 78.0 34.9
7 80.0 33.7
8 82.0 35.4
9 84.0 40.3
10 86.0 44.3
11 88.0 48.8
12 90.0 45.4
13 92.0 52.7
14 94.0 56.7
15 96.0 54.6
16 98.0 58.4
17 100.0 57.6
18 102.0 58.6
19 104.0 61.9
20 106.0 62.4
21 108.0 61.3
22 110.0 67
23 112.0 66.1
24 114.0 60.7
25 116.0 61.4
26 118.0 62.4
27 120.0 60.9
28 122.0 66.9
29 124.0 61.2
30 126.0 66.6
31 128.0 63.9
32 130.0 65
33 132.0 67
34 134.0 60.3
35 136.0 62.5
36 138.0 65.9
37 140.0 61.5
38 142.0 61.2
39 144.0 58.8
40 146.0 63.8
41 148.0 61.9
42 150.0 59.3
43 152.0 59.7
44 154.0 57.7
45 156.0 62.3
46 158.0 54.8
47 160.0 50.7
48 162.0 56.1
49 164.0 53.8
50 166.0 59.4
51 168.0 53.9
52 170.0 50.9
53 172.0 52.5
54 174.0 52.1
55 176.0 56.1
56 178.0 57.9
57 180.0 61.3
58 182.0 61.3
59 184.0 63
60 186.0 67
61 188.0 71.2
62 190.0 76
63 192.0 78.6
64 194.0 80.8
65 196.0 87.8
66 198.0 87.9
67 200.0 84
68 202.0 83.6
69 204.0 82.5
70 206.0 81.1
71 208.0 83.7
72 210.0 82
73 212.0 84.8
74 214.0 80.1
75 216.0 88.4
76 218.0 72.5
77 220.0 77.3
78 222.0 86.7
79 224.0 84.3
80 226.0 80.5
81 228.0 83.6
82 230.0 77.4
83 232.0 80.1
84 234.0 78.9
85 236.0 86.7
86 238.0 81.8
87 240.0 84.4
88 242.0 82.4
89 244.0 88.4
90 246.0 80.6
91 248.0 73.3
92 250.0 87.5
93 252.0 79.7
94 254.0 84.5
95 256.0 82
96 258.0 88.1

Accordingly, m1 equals 0.27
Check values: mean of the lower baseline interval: 57.9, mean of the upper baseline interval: 81.9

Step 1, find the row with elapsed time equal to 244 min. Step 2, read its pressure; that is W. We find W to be 88.4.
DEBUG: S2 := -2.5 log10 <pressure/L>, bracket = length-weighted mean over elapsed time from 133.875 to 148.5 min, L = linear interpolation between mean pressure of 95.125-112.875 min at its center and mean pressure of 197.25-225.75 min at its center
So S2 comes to 0.11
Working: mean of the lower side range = 60.9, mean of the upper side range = 82.7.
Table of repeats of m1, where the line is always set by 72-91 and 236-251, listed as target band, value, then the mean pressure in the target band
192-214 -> -0.17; 83.4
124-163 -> -0.12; 61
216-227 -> -0.06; 81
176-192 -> 0.01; 65.6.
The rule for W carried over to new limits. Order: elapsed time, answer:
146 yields 63.8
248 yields 73.3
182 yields 61.3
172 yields 52.5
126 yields 66.6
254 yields 84.5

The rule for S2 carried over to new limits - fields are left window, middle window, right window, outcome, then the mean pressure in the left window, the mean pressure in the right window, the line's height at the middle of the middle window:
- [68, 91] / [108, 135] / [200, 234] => -0.25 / 37.3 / 81.8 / 50.9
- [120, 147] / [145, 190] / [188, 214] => 0.23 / 63.3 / 82.2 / 72.8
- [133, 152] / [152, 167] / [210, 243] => 0.16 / 61.6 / 81.9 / 65.7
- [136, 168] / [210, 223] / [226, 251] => -0.08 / 59.1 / 82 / 76.2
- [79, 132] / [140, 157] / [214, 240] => 0.09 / 56.9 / 81.6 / 65.6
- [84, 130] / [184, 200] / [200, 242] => -0.02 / 58.8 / 82.1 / 76.2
